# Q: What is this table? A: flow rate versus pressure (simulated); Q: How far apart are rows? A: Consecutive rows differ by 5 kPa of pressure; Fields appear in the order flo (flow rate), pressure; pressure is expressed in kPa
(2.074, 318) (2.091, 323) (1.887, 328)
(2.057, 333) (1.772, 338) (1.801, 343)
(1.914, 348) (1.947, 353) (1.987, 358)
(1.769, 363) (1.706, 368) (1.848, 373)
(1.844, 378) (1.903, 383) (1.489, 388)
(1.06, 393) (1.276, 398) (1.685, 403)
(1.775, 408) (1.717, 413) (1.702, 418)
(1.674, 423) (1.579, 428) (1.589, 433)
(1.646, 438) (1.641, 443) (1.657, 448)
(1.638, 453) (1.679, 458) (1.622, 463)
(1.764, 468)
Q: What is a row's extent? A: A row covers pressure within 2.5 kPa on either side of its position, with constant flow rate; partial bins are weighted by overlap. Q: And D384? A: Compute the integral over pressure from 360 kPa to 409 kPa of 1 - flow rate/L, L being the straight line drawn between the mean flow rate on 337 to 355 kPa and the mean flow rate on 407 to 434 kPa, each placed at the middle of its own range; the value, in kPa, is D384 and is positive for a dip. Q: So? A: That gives 3.6 kPa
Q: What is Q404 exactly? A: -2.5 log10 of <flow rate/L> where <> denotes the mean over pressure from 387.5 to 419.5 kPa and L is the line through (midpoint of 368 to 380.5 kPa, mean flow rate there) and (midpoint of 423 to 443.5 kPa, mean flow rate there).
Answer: 0.13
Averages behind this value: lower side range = 1.82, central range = 1.53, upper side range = 1.62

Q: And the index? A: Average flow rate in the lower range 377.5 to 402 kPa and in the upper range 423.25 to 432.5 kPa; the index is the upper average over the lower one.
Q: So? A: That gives 1.1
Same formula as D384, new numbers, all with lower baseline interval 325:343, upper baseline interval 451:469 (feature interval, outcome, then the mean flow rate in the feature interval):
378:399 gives 3.6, 1.49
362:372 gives 0.5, 1.75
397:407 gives 1.2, 1.56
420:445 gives 1.3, 1.63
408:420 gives 0.2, 1.72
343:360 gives -0.6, 1.93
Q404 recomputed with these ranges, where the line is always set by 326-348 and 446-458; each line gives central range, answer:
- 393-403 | 0.31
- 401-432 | 0.03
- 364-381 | 0.01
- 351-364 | -0.04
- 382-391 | 0.10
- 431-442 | 0.04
